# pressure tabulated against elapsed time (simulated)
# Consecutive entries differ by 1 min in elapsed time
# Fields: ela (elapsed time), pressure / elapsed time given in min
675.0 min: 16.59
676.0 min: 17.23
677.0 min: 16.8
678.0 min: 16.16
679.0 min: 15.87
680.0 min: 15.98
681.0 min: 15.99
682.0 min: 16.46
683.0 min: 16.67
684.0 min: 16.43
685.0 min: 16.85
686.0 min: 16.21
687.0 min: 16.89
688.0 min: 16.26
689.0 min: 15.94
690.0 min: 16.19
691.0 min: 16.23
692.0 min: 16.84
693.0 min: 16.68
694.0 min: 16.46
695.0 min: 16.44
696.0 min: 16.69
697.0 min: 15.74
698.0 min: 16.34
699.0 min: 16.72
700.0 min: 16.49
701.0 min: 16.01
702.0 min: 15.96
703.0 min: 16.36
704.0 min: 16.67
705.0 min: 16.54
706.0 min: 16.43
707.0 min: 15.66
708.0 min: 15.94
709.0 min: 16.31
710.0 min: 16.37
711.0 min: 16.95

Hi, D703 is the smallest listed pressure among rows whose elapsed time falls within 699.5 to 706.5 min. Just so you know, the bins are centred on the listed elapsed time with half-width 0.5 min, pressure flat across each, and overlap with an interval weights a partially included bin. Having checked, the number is 15.96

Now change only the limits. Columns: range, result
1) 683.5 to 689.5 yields 15.94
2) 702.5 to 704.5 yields 16.36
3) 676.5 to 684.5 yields 15.87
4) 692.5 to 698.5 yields 15.74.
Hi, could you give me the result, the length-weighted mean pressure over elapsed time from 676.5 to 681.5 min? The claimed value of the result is 16.2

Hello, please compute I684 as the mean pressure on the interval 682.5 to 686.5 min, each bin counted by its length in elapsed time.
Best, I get 16.5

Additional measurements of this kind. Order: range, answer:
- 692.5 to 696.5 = 16.6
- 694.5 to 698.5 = 16.3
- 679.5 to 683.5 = 16.3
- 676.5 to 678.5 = 16.5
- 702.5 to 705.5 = 16.5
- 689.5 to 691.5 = 16.2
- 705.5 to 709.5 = 16.1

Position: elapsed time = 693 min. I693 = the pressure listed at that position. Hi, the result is 16.68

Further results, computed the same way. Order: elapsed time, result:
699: 16.72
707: 15.66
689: 15.94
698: 16.34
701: 16.01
